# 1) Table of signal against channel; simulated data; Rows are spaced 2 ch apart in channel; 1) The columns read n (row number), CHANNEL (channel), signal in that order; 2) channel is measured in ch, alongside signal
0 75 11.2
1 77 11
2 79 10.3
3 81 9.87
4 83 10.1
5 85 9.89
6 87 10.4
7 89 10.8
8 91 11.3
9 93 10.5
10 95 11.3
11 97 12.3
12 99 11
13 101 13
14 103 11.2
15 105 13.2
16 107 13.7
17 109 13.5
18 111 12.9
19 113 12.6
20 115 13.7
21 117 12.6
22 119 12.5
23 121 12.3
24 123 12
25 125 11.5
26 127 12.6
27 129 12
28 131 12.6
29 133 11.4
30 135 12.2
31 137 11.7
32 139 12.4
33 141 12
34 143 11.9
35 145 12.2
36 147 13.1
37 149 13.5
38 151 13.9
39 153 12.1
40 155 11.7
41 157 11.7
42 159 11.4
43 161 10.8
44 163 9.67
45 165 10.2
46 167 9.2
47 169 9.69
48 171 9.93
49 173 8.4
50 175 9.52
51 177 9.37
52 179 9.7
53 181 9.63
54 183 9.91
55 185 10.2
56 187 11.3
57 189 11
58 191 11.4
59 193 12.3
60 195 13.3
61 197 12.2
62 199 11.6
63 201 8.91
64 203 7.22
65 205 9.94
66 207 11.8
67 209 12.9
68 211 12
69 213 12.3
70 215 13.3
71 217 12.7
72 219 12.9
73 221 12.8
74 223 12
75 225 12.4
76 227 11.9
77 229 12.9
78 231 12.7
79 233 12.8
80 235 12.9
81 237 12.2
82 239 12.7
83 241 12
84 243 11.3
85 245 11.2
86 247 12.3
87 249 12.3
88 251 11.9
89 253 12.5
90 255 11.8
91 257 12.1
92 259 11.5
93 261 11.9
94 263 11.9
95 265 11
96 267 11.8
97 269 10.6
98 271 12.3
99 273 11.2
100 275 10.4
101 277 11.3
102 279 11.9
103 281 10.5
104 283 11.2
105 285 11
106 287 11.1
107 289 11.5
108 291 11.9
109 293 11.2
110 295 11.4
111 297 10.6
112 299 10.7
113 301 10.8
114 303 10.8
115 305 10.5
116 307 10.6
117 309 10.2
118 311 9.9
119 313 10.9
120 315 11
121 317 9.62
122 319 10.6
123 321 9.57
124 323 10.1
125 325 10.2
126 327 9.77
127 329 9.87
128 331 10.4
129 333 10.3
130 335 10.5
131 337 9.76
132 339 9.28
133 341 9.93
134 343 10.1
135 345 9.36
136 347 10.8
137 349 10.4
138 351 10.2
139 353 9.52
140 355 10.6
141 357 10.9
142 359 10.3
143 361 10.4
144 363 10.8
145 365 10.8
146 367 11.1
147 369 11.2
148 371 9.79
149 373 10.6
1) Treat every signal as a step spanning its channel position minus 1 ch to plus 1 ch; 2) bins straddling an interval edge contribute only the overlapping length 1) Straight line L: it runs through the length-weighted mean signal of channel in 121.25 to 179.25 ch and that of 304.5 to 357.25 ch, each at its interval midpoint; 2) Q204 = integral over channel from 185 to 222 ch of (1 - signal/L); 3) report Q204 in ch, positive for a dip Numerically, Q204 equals -2.08 ch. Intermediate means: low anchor 11.4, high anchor 10.2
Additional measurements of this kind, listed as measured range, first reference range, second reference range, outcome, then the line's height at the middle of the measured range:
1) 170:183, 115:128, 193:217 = 2.6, 11.8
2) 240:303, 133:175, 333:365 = -4.6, 10.7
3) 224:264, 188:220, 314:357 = -3.6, 11.2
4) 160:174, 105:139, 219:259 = 3.1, 12.4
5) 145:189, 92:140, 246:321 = 4.4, 11.9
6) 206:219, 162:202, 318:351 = -2.8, 10.3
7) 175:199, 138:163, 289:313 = 1.8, 11.8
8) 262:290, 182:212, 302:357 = -1.9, 10.5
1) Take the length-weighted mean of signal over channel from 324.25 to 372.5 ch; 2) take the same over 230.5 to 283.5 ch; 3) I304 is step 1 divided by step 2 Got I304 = 0.87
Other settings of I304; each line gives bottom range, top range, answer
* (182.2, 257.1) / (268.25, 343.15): 0.90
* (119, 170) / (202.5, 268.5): 1.02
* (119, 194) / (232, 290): 1.04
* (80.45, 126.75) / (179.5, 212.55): 0.93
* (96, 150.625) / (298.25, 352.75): 0.82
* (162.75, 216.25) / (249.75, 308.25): 1.06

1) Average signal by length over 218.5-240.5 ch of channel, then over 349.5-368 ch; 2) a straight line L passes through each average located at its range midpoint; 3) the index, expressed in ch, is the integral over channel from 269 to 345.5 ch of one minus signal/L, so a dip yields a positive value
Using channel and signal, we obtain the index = 4.95 ch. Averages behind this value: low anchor 12.5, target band 10.6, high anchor 10.5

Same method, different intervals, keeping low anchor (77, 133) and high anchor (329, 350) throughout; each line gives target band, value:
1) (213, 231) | -2.7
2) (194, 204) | 0.4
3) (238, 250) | -1.3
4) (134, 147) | -0.7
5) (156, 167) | 0.8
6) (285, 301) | -1.1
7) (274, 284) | -0.5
